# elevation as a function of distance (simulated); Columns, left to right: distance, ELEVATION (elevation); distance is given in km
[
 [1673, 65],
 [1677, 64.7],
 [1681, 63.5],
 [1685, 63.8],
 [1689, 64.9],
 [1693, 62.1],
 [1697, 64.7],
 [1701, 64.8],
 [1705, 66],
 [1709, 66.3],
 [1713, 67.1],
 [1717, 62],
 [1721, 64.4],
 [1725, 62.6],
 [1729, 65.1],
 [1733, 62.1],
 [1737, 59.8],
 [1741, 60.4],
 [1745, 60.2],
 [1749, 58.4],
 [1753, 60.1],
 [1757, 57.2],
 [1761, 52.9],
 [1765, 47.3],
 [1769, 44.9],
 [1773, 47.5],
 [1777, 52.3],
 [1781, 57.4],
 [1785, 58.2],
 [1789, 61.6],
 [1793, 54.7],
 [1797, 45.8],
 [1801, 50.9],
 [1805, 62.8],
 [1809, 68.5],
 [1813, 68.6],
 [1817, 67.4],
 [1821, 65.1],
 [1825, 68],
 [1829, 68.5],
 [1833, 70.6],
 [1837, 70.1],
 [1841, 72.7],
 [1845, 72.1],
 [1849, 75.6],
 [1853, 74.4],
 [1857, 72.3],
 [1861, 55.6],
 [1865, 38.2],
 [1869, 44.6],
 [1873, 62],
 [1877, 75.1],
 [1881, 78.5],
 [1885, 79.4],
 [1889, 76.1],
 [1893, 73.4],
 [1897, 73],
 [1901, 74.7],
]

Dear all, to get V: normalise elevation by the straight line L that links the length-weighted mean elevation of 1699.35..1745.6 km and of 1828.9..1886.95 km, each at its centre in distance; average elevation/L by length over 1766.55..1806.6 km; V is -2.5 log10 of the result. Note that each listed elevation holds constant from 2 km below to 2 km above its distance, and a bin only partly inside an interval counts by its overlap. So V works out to 0.22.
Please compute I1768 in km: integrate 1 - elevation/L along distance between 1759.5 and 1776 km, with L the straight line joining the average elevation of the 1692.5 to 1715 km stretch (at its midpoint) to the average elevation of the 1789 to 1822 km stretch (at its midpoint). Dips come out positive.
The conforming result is 3.7 km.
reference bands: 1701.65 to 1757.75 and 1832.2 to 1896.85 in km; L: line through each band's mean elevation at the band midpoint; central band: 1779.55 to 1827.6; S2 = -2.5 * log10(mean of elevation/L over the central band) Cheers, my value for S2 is 0.08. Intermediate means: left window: 62.4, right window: 68.3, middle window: 60.9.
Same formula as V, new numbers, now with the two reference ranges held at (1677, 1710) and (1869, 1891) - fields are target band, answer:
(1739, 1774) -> 0.22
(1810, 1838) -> 0.02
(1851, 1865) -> 0.12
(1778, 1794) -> 0.18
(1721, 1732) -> 0.03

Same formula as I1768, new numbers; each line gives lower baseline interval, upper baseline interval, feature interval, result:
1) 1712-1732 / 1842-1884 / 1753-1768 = 2.7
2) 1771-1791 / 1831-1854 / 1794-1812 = 1.2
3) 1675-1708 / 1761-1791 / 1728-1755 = -1.5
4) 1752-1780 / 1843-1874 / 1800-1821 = -2.9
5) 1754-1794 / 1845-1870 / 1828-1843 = -2.8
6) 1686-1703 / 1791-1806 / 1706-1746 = -1.6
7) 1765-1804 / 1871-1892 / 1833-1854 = -2.2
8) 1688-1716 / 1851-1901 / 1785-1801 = 2.9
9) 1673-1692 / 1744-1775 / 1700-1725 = -2.1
